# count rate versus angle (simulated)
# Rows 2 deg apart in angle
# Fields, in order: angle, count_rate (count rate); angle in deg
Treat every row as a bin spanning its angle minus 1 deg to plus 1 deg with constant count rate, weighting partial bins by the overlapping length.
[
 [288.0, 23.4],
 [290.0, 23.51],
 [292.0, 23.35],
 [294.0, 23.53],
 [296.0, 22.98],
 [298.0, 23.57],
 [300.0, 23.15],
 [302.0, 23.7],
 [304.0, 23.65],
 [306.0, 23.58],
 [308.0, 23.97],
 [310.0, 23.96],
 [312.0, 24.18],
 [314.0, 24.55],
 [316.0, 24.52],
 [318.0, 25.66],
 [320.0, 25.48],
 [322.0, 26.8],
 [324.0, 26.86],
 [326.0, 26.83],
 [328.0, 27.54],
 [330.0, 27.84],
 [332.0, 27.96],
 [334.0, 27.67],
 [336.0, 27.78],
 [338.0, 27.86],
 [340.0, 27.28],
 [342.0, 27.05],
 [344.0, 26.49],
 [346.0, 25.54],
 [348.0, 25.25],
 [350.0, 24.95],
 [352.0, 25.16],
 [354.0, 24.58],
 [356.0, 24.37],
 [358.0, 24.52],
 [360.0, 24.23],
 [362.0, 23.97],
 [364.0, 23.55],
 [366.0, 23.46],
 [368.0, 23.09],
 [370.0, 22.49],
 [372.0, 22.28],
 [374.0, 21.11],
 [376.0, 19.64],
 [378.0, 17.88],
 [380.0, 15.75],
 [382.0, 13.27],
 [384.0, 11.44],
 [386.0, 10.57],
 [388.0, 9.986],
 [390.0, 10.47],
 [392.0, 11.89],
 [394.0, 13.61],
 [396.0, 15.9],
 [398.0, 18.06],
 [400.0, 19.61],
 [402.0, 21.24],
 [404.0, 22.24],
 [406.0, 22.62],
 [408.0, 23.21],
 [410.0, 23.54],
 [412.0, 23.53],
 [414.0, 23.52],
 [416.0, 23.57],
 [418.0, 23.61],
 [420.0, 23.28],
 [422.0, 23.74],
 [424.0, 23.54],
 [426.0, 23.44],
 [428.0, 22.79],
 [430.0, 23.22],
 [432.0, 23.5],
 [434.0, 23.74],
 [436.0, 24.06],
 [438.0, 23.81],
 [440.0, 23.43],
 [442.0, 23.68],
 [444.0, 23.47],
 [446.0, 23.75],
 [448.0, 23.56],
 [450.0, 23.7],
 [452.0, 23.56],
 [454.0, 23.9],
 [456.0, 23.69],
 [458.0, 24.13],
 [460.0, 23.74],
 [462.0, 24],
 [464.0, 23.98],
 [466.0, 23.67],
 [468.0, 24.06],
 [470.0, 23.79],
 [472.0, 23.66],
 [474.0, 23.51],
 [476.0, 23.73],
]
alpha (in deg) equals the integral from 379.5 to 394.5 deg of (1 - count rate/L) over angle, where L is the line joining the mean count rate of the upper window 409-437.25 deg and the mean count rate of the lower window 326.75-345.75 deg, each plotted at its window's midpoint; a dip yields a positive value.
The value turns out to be 7.87 deg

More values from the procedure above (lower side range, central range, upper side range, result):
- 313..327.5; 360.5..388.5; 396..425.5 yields 6.0 deg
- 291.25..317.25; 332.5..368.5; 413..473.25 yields -2.6 deg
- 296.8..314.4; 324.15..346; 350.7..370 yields -3.1 deg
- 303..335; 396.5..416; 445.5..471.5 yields 2.1 deg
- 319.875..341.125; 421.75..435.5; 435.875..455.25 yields 0.4 deg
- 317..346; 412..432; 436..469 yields 0.9 deg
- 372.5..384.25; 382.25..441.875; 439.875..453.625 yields 0.9 deg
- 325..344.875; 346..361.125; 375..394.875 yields -1.8 deg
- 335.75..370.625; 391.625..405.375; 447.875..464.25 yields 3.7 deg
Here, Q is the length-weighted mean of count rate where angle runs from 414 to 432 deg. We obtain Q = 23.4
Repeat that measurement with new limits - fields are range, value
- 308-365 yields 25.8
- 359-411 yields 18.7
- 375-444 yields 20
